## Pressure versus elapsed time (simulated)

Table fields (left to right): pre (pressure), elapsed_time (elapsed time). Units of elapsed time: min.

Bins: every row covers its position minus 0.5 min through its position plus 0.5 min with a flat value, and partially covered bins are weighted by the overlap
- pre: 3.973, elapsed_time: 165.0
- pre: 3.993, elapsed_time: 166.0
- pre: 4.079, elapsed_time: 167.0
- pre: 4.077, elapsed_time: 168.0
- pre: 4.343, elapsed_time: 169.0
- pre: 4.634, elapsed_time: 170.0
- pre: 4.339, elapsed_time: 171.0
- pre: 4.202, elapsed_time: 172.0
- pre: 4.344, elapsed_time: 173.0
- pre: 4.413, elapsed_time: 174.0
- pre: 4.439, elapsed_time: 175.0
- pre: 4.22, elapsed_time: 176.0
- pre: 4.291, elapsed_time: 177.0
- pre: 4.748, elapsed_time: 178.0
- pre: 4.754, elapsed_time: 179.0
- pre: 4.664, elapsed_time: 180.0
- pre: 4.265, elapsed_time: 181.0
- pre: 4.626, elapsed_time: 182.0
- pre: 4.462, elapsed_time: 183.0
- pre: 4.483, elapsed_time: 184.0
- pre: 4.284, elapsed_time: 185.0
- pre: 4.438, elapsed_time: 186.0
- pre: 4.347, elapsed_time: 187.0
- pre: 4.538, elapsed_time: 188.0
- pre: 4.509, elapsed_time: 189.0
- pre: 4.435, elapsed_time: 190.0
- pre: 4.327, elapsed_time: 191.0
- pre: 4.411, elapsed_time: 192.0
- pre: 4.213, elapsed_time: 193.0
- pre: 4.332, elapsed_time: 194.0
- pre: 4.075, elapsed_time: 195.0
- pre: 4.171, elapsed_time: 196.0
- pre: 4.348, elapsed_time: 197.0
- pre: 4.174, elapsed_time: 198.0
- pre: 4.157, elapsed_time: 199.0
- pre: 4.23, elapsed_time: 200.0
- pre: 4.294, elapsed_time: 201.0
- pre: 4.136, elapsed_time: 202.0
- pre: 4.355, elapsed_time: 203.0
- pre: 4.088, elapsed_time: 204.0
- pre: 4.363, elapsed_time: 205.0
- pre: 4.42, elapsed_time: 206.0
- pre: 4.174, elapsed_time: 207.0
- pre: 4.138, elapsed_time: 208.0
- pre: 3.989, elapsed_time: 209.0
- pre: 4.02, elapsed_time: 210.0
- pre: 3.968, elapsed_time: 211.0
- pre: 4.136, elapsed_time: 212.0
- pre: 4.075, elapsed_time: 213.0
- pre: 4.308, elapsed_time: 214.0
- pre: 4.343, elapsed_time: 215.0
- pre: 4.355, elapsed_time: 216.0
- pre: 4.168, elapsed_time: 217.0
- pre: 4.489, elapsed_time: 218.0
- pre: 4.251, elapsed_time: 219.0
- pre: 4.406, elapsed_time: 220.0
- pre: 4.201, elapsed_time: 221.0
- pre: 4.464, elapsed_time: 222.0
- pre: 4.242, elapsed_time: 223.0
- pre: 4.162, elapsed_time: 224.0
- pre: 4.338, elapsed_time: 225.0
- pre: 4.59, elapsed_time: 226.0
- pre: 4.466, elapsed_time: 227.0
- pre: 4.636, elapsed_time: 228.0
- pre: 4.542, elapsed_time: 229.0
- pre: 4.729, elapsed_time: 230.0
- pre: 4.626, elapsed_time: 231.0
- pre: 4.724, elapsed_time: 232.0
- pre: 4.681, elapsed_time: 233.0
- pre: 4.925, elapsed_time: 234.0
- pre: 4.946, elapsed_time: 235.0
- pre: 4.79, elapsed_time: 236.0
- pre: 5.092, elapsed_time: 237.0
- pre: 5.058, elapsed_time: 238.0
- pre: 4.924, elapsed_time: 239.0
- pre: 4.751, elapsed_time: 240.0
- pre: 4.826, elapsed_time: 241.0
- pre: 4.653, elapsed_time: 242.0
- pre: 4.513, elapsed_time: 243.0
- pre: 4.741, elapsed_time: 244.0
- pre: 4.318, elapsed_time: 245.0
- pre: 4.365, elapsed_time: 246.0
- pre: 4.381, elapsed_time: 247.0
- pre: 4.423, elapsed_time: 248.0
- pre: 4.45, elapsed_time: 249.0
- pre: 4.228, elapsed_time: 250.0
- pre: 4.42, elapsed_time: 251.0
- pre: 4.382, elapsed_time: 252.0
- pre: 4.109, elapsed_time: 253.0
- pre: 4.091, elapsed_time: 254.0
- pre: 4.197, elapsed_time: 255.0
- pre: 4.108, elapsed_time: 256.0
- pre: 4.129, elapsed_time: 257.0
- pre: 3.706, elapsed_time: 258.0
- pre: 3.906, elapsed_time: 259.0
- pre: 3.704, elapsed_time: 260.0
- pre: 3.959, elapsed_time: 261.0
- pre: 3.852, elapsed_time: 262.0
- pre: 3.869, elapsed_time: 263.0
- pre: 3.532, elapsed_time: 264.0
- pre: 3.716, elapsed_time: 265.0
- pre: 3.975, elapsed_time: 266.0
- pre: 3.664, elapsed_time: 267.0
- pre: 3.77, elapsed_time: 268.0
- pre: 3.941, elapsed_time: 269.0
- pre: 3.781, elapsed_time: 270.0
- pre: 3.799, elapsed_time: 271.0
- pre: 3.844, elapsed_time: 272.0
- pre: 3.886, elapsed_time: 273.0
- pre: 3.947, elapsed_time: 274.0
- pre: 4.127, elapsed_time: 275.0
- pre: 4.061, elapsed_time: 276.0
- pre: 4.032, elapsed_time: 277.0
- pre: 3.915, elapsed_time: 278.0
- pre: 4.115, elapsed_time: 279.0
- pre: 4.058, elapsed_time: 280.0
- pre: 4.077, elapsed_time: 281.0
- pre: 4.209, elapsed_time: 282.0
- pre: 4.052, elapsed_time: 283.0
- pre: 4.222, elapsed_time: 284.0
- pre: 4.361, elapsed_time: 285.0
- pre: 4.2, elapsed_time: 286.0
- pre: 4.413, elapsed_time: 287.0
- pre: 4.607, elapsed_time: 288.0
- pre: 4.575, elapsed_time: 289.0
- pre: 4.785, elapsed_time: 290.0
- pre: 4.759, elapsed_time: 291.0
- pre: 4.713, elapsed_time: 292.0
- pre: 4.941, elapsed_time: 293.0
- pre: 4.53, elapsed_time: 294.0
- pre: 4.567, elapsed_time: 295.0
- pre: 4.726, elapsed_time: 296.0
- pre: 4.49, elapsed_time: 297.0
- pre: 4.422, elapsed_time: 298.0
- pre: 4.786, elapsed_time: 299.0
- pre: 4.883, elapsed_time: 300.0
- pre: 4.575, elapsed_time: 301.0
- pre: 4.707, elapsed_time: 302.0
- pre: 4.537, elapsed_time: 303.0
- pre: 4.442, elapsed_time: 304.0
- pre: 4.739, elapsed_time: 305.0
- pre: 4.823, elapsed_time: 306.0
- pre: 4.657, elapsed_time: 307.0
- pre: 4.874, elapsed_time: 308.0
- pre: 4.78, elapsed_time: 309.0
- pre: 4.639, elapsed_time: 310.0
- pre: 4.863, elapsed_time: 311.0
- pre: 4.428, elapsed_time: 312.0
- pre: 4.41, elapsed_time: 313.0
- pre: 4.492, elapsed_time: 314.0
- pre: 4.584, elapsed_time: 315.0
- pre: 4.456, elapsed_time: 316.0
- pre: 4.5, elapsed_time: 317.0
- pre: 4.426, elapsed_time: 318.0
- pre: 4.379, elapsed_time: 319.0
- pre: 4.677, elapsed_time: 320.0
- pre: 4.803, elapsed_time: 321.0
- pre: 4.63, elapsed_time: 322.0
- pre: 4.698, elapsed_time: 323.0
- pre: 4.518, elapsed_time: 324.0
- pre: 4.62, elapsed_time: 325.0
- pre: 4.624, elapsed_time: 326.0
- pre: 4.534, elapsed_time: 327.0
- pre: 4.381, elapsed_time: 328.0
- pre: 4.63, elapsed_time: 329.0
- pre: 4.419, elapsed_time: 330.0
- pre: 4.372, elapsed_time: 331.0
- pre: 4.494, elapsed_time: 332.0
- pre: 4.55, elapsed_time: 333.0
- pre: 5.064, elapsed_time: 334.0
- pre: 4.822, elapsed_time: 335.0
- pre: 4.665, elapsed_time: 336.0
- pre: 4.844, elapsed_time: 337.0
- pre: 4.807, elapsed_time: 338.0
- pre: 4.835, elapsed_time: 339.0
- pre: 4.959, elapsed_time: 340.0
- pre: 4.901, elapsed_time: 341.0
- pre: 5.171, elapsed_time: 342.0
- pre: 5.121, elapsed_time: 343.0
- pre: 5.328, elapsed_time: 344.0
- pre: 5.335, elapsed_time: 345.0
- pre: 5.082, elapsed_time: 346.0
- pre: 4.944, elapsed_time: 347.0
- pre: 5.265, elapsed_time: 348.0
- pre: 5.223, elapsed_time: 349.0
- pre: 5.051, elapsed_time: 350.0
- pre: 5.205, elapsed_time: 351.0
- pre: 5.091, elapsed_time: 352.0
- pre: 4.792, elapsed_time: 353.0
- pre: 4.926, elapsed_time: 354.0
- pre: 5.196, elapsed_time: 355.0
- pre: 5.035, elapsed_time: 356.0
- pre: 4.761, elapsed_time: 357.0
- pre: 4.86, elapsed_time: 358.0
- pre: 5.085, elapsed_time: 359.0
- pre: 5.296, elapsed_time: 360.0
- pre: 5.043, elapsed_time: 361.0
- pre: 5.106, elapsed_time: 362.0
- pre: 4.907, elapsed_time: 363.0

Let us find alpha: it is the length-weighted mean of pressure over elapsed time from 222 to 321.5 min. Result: 4.39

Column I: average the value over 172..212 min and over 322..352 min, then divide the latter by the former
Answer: 1.12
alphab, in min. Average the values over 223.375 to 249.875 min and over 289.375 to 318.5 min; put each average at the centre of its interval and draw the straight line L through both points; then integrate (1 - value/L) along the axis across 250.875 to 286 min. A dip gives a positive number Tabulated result 4.9 min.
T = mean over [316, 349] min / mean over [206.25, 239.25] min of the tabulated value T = 1.07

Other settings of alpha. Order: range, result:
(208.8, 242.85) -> 4.5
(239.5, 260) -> 4.32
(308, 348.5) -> 4.73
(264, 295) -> 4.17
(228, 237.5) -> 4.78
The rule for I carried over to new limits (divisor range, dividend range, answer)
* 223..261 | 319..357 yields 1.09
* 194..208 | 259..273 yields 0.90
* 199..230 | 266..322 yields 1.03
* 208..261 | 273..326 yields 1.02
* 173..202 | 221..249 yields 1.05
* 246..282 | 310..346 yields 1.17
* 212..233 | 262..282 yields 0.89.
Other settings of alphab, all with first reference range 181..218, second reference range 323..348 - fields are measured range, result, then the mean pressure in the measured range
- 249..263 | 1.33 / 4.07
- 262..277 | 2.28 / 3.86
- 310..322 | 0.43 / 4.55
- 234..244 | -0.92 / 4.84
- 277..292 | 0.95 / 4.31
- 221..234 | -0.40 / 4.52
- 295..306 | 0.07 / 4.64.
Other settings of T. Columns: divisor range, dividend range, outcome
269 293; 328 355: 1.17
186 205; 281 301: 1.06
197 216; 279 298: 1.06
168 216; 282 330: 1.06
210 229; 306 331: 1.06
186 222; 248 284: 0.94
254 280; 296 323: 1.18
